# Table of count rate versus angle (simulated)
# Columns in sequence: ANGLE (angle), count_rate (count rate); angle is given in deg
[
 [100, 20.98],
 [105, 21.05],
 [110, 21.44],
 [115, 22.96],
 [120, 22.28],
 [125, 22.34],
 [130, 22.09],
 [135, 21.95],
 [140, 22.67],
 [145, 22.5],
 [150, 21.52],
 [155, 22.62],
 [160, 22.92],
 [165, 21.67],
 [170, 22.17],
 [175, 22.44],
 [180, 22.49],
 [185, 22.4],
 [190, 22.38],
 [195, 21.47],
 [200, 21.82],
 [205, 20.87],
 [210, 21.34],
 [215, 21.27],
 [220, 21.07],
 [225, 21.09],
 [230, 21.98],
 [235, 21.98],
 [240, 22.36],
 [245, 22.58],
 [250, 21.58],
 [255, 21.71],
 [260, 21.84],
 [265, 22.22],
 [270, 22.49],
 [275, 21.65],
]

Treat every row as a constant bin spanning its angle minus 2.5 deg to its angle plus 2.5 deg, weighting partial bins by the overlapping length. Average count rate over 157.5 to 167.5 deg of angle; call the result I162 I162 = 22.3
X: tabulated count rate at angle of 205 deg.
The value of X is 20.87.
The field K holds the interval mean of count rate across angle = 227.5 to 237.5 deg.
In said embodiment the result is 22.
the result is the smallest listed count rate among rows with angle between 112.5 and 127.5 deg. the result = 22.28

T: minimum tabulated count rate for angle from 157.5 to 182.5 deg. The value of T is 21.67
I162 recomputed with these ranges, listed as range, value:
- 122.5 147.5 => 22.3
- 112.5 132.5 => 22.4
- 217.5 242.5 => 21.7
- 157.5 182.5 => 22.3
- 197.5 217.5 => 21.3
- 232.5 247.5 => 22.3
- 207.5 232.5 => 21.4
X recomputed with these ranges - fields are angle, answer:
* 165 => 21.67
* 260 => 21.84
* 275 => 21.65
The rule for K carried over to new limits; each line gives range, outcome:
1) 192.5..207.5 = 21.4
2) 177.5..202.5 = 22.1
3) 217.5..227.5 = 21.1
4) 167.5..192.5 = 22.4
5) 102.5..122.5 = 21.9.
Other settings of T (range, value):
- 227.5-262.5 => 21.58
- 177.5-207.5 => 20.87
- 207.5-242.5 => 21.07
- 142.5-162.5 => 21.52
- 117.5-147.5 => 21.95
